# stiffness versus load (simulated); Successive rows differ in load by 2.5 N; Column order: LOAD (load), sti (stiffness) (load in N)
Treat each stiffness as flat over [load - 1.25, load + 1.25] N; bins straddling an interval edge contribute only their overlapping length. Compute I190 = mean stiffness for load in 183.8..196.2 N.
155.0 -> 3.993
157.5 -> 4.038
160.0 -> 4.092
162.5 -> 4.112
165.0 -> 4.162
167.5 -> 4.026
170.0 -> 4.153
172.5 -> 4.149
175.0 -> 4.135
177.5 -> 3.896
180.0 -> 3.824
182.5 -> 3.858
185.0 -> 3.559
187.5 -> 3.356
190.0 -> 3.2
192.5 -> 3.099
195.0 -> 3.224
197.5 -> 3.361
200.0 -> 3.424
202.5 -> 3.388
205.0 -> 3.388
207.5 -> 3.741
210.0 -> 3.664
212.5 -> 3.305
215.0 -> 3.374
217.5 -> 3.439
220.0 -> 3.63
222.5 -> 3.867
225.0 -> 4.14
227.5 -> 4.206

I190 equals 3.29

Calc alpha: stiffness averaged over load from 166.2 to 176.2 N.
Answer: 4.12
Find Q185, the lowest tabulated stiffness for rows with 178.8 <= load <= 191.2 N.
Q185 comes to 3.2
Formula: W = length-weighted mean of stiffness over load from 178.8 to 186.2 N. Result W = 3.75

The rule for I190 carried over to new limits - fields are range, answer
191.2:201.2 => 3.28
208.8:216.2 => 3.45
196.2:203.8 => 3.39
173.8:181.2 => 3.95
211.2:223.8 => 3.53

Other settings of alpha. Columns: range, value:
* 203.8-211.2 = 3.6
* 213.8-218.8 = 3.41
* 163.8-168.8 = 4.09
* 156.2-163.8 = 4.08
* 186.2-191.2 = 3.28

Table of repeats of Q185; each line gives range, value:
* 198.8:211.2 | 3.388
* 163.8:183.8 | 3.824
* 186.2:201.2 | 3.099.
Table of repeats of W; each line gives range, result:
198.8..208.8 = 3.49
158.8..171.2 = 4.11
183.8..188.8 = 3.45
